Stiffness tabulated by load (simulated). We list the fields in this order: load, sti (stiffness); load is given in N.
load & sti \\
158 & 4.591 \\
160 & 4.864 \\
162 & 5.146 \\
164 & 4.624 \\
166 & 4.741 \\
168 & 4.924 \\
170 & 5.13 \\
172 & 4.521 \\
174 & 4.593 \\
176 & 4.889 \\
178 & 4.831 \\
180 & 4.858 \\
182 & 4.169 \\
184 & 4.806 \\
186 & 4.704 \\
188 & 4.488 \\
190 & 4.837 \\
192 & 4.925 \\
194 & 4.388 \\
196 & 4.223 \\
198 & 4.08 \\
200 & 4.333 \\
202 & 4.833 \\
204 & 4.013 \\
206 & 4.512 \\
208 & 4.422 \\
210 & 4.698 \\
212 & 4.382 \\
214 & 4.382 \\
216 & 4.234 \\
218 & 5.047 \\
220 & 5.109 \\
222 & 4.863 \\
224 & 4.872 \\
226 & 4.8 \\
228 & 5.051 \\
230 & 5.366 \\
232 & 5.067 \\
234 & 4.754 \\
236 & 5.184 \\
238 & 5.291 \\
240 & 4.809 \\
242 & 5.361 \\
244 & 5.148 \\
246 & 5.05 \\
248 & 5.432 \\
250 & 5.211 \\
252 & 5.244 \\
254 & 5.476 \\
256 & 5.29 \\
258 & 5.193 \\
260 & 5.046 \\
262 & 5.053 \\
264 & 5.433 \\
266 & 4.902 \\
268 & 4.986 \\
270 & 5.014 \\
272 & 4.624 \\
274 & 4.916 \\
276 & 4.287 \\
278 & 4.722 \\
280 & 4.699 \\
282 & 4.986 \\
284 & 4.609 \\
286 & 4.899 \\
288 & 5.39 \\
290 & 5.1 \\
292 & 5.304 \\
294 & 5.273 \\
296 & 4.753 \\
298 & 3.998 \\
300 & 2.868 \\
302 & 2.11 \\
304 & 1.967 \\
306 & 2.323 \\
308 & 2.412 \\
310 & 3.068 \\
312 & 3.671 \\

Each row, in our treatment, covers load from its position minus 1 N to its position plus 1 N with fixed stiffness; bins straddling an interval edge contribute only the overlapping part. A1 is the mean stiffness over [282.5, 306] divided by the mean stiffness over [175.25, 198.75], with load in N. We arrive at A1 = 0.9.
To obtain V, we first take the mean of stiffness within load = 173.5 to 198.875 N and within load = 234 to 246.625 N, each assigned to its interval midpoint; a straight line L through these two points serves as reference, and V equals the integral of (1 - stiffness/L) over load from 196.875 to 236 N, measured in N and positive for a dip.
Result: 1.6 N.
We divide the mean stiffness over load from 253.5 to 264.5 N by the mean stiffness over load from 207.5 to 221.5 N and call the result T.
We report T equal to 1.13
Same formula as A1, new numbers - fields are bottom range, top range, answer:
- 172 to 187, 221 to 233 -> 1.07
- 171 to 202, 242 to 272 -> 1.13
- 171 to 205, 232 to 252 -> 1.13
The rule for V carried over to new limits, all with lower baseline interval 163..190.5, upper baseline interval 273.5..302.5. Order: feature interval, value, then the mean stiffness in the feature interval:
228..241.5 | -1.31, 5.09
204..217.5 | 0.70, 4.43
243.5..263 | -2.55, 5.22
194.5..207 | 0.94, 4.33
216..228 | -0.60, 4.89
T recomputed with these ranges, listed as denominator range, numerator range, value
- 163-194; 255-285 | 1.04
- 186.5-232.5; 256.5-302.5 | 1.02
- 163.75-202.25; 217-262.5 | 1.10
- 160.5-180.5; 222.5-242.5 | 1.05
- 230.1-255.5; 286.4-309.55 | 0.73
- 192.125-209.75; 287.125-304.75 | 0.93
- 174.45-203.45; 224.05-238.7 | 1.10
